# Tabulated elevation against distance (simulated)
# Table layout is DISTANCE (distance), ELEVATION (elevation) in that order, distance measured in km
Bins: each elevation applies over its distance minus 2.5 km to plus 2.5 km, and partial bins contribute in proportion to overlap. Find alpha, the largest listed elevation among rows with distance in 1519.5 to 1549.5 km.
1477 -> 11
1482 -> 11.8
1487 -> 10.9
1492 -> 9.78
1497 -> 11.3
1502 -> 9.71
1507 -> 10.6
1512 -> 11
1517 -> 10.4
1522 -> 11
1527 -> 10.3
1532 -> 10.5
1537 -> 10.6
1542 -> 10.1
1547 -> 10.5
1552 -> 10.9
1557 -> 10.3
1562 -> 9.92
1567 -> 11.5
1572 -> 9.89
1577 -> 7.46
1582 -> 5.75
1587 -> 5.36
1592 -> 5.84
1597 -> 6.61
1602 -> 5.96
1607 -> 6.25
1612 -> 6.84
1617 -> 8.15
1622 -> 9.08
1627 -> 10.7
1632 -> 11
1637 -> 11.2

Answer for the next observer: 11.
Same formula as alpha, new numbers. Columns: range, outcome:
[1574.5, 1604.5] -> 7.46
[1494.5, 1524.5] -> 11.3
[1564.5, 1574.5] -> 11.5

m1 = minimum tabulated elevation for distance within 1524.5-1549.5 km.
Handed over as 10.1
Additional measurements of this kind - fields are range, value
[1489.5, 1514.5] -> 9.71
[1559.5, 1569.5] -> 9.92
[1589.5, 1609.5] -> 5.84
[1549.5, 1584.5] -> 5.75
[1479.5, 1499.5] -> 9.78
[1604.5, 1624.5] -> 6.25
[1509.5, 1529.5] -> 10.3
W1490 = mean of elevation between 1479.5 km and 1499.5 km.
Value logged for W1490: 10.9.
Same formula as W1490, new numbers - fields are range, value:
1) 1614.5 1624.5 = 8.62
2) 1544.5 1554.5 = 10.7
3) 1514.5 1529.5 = 10.6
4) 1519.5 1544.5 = 10.5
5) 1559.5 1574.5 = 10.4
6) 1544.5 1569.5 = 10.6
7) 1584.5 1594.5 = 5.6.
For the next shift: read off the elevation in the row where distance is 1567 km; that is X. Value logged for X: 11.5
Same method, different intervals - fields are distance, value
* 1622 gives 9.08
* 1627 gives 10.7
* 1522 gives 11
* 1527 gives 10.3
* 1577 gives 7.46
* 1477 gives 11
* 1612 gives 6.84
